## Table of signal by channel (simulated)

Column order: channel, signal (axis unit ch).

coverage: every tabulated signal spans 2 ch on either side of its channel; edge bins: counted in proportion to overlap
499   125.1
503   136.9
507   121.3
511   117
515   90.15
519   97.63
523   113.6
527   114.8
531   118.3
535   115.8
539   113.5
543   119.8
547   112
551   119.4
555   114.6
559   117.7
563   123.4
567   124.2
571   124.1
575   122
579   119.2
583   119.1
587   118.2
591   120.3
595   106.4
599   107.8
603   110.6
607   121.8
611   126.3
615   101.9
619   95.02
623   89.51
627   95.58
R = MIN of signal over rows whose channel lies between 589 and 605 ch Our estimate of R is 106.4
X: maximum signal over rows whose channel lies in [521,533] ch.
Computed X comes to 118.3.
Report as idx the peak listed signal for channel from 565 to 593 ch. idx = 124.2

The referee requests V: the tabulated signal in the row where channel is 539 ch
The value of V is 113.5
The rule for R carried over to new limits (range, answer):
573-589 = 118.2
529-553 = 112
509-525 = 90.15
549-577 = 114.6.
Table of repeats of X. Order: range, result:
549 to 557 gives 119.4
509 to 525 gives 117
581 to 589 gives 119.1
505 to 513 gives 121.3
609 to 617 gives 126.3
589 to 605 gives 120.3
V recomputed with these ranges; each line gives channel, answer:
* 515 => 90.15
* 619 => 95.02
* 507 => 121.3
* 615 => 101.9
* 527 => 114.8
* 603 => 110.6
